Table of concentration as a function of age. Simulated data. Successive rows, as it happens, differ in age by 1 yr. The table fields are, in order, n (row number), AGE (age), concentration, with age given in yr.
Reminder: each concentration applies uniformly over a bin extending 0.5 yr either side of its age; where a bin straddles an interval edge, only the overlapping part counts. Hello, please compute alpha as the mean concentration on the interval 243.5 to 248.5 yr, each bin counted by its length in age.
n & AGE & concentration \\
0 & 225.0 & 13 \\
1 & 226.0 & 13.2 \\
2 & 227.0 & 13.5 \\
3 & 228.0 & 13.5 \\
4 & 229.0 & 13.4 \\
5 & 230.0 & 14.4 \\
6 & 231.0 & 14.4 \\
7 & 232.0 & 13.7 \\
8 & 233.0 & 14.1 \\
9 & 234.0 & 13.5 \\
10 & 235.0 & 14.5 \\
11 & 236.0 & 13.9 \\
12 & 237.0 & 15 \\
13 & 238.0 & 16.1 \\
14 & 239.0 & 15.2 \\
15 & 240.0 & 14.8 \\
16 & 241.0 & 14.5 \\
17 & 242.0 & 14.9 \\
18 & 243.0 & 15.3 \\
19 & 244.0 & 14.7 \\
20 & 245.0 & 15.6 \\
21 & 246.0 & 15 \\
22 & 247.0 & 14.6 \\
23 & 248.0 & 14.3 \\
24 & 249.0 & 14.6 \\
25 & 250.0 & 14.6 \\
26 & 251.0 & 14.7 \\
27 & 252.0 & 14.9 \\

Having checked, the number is 14.8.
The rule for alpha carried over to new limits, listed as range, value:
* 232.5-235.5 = 14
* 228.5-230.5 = 13.9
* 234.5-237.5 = 14.5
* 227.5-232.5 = 13.9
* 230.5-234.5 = 13.9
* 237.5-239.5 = 15.7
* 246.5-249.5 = 14.5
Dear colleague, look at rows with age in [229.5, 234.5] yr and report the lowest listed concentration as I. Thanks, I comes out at 13.5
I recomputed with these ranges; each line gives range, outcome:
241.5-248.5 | 14.3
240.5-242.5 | 14.5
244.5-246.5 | 15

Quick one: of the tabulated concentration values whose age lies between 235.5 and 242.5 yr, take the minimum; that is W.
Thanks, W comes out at 13.9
